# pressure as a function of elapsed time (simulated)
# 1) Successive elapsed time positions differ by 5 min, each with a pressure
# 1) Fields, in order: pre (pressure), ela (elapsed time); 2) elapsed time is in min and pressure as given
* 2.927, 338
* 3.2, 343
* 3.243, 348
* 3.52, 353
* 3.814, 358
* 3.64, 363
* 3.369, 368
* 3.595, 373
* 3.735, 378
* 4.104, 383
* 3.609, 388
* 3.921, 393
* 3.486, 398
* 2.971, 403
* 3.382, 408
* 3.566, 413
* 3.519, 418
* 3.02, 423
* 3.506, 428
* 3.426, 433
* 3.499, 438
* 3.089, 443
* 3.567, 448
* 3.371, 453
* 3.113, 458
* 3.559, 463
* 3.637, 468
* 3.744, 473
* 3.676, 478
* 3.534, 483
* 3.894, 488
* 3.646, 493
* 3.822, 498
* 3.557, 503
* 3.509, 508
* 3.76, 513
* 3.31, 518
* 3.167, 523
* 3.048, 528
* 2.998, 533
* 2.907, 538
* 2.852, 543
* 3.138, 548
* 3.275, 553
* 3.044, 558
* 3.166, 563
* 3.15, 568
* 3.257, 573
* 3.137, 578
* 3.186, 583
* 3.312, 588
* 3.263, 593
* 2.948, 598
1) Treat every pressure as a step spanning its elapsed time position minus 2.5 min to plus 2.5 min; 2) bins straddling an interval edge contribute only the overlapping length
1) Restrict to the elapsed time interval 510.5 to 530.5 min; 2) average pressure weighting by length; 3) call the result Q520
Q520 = 3.32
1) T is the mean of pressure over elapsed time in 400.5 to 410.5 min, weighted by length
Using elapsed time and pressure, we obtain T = 3.18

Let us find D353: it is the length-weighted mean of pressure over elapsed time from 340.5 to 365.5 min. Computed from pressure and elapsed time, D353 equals 3.48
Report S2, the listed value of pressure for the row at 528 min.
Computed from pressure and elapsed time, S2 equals 3.048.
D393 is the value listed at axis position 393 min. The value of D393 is 3.921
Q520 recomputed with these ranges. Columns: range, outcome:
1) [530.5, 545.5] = 2.92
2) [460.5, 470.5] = 3.6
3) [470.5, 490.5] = 3.71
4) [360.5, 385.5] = 3.69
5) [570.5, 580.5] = 3.2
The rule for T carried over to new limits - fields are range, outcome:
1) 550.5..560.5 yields 3.16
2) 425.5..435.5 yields 3.47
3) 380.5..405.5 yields 3.62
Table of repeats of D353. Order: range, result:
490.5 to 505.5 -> 3.67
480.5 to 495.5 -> 3.69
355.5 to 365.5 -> 3.73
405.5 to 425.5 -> 3.37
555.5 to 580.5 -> 3.15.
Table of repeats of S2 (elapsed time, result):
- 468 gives 3.637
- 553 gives 3.275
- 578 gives 3.137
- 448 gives 3.567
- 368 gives 3.369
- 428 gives 3.506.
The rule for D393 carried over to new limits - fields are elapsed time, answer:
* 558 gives 3.044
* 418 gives 3.519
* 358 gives 3.814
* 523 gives 3.167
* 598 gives 2.948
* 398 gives 3.486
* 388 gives 3.609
